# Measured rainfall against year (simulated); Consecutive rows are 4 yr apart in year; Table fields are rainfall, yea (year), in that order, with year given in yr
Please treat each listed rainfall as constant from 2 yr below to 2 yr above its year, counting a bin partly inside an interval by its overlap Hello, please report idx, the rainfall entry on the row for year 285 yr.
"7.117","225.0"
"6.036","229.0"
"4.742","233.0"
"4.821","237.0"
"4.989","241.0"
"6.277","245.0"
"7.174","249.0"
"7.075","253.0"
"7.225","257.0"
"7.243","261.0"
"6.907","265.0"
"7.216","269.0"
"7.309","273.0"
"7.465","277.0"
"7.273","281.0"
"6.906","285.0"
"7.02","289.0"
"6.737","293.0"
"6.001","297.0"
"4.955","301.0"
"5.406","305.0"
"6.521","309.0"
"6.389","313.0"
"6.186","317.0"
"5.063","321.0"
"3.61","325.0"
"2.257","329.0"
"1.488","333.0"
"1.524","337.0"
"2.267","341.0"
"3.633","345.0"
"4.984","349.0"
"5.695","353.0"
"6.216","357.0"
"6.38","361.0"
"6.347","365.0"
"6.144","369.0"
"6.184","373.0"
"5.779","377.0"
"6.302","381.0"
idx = 6.906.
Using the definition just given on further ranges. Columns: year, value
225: 7.117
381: 6.302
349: 4.984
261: 7.243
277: 7.465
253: 7.075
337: 1.524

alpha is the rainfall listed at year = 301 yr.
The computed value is 4.955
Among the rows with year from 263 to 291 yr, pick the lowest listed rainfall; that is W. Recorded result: 6.906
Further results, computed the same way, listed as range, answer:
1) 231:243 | 4.742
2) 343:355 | 3.633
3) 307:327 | 3.61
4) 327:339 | 1.488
